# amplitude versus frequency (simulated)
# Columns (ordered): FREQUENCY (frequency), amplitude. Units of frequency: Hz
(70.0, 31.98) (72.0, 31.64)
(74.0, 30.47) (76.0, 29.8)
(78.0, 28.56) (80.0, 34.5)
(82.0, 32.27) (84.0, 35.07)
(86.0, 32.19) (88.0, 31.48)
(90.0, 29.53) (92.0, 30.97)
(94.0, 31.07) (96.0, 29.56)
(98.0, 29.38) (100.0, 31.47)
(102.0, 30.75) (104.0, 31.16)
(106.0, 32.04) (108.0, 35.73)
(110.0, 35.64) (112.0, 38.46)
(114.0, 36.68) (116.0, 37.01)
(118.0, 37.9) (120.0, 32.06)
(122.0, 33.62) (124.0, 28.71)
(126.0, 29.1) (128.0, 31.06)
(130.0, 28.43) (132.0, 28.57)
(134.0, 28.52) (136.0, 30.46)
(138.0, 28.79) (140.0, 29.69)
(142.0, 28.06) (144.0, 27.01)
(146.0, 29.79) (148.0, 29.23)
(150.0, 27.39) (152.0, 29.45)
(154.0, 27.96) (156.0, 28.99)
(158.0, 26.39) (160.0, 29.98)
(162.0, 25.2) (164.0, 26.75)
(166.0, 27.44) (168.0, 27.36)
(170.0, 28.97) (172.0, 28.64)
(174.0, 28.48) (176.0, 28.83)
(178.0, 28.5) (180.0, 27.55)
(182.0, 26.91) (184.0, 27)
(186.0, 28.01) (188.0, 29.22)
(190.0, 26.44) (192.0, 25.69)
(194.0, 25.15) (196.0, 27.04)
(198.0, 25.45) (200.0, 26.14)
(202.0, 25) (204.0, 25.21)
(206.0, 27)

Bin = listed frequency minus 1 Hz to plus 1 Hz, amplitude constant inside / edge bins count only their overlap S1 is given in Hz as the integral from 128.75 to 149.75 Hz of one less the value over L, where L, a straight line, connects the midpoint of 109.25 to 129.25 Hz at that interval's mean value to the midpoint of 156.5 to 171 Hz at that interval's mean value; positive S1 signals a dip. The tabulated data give 1.5 Hz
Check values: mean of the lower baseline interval 33.9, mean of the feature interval 28.8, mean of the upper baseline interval 27.5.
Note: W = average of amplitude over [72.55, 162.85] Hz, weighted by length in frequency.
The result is 30.9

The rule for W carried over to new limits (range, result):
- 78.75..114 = 32.5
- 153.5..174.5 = 27.8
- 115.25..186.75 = 29.1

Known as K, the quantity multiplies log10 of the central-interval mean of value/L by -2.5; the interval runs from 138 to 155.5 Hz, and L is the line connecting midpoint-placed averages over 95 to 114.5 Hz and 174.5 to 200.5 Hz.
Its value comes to 0.05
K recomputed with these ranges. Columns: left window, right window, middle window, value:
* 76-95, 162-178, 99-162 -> -0.04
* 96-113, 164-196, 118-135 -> 0.03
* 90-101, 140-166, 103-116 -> -0.18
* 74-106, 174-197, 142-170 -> 0.02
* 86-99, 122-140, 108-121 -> -0.21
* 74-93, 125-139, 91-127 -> -0.09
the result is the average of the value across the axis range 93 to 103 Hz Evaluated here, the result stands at 30.4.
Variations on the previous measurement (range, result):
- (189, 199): 26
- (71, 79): 30.1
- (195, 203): 25.9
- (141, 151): 28.3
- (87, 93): 30.7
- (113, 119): 37.2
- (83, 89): 32.9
